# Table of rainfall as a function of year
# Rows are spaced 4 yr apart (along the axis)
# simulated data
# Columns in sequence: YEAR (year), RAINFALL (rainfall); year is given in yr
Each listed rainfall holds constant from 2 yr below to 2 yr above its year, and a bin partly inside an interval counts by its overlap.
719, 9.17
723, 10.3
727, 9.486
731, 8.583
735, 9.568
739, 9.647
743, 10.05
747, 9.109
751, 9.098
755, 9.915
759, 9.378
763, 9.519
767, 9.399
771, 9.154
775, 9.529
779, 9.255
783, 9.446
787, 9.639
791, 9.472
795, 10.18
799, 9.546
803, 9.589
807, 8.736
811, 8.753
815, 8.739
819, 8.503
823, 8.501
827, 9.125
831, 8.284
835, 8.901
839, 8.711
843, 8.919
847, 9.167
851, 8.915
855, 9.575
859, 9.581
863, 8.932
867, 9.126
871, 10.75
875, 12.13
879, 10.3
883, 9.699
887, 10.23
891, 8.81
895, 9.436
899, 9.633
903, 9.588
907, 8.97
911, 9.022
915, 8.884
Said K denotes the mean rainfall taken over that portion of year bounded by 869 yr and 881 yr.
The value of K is 11.1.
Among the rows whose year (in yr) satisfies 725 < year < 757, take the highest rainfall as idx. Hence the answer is 10.05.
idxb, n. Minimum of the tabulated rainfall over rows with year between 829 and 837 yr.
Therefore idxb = 8.284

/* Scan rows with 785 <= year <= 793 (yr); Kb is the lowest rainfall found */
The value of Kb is 9.472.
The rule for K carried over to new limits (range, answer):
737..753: 9.48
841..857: 9.14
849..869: 9.23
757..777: 9.4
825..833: 8.7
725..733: 9.03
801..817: 8.95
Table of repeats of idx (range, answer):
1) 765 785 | 9.529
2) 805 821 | 8.753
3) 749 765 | 9.915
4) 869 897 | 12.13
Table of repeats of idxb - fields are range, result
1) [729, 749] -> 8.583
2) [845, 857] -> 8.915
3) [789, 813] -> 8.736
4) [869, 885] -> 9.699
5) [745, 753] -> 9.098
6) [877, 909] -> 8.81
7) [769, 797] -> 9.154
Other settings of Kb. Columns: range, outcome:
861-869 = 8.932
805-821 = 8.503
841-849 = 8.919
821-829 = 8.501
